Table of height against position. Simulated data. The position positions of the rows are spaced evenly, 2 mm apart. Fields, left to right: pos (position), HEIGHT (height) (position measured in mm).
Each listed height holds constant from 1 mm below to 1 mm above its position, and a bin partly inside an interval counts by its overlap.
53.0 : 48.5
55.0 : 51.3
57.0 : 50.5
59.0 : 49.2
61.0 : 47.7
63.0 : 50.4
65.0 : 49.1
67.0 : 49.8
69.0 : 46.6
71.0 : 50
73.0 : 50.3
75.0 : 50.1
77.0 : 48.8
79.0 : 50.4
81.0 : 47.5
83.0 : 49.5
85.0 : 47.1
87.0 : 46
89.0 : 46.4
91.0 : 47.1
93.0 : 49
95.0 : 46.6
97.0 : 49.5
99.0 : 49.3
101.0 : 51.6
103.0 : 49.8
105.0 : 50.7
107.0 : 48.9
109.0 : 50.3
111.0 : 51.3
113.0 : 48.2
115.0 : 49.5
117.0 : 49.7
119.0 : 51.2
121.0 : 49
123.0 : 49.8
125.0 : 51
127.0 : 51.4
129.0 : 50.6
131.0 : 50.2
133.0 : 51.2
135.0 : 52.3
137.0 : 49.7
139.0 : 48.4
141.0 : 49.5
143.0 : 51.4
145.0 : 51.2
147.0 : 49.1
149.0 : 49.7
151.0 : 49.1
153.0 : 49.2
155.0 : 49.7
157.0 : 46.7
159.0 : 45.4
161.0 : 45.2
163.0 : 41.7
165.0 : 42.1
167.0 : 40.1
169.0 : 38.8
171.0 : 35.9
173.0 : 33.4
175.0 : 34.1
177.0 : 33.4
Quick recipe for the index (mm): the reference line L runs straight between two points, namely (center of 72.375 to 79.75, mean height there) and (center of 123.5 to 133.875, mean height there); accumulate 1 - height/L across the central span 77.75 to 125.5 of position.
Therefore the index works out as 1.2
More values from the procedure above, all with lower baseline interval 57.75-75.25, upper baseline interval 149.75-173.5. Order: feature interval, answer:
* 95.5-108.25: -0.76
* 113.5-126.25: -1.12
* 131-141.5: -1.24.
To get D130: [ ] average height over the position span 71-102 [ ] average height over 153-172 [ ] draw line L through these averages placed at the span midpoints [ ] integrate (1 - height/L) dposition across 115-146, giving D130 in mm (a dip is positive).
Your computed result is -3.4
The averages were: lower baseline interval 48.7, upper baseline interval 43.2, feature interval 50.4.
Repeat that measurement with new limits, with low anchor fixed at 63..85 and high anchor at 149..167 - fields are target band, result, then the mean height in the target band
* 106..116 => -0.4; 49.6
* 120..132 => -0.8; 50.3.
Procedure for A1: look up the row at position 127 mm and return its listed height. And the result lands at 51.4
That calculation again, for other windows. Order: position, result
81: 47.5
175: 34.1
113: 48.2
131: 50.2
